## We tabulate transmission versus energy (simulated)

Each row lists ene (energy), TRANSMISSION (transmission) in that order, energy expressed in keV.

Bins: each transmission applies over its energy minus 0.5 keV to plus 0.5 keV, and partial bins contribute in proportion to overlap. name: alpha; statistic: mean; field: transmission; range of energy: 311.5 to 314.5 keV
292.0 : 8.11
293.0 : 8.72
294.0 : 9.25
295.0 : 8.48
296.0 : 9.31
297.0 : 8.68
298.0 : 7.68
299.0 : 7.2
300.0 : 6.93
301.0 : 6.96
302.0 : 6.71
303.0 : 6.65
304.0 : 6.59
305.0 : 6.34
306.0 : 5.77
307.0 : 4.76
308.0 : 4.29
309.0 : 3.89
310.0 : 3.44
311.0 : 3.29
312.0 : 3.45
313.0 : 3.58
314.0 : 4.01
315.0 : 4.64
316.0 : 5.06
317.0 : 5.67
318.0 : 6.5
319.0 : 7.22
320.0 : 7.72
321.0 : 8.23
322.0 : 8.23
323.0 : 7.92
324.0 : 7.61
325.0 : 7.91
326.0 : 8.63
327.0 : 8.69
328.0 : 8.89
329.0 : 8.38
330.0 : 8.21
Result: 3.68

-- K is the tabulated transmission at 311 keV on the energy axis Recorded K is 3.29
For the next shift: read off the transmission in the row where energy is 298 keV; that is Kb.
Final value 7.68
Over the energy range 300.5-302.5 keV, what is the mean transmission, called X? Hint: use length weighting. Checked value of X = 6.83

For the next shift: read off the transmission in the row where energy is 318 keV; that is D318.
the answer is 6.5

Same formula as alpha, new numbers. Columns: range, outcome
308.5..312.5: 3.52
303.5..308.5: 5.55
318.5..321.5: 7.72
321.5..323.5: 8.07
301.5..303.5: 6.68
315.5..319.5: 6.11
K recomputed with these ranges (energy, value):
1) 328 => 8.89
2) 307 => 4.76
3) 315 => 4.64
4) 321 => 8.23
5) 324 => 7.61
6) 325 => 7.91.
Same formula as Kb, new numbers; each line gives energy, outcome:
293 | 8.72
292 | 8.11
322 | 8.23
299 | 7.2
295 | 8.48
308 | 4.29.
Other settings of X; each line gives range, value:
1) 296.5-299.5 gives 7.85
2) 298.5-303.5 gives 6.89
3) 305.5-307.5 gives 5.26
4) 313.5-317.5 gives 4.84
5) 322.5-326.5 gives 8.02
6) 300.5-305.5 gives 6.65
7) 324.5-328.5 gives 8.53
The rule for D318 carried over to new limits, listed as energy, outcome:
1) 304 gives 6.59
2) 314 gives 4.01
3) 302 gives 6.71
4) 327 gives 8.69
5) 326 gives 8.63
